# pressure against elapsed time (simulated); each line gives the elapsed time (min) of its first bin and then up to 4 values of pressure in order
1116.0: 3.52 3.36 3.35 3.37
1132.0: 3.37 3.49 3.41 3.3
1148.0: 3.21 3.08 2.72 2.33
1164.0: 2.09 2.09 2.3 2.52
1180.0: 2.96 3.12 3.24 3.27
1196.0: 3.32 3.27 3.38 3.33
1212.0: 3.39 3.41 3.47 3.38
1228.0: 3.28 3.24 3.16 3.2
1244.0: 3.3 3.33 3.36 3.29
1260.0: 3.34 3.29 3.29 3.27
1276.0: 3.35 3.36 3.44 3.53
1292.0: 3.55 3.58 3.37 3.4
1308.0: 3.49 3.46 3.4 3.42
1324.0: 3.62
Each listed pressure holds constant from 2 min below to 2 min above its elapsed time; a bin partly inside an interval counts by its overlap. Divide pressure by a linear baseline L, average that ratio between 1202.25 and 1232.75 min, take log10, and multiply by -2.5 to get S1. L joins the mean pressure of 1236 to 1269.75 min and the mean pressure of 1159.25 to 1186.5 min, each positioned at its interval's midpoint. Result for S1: -0.15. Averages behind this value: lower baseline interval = 2.51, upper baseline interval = 3.29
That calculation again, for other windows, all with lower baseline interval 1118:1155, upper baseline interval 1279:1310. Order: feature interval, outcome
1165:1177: 0.422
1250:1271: 0.039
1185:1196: 0.036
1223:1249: 0.048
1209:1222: -0.009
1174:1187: 0.160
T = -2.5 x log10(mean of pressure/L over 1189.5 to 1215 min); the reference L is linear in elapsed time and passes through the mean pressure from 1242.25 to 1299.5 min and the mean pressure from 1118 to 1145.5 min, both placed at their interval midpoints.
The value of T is 0.02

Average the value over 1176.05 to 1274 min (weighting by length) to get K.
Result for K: 3.27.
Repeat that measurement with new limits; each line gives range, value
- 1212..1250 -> 3.31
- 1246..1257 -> 3.33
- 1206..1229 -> 3.38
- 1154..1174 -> 2.31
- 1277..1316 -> 3.46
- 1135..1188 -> 2.82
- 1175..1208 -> 3.17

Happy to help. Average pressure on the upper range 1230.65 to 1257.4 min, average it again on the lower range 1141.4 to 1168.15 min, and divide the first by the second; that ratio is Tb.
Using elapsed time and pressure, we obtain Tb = 1.19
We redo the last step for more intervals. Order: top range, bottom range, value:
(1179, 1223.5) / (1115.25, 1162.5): 1.03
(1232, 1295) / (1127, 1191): 1.15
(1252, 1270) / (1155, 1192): 1.26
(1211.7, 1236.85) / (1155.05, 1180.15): 1.40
